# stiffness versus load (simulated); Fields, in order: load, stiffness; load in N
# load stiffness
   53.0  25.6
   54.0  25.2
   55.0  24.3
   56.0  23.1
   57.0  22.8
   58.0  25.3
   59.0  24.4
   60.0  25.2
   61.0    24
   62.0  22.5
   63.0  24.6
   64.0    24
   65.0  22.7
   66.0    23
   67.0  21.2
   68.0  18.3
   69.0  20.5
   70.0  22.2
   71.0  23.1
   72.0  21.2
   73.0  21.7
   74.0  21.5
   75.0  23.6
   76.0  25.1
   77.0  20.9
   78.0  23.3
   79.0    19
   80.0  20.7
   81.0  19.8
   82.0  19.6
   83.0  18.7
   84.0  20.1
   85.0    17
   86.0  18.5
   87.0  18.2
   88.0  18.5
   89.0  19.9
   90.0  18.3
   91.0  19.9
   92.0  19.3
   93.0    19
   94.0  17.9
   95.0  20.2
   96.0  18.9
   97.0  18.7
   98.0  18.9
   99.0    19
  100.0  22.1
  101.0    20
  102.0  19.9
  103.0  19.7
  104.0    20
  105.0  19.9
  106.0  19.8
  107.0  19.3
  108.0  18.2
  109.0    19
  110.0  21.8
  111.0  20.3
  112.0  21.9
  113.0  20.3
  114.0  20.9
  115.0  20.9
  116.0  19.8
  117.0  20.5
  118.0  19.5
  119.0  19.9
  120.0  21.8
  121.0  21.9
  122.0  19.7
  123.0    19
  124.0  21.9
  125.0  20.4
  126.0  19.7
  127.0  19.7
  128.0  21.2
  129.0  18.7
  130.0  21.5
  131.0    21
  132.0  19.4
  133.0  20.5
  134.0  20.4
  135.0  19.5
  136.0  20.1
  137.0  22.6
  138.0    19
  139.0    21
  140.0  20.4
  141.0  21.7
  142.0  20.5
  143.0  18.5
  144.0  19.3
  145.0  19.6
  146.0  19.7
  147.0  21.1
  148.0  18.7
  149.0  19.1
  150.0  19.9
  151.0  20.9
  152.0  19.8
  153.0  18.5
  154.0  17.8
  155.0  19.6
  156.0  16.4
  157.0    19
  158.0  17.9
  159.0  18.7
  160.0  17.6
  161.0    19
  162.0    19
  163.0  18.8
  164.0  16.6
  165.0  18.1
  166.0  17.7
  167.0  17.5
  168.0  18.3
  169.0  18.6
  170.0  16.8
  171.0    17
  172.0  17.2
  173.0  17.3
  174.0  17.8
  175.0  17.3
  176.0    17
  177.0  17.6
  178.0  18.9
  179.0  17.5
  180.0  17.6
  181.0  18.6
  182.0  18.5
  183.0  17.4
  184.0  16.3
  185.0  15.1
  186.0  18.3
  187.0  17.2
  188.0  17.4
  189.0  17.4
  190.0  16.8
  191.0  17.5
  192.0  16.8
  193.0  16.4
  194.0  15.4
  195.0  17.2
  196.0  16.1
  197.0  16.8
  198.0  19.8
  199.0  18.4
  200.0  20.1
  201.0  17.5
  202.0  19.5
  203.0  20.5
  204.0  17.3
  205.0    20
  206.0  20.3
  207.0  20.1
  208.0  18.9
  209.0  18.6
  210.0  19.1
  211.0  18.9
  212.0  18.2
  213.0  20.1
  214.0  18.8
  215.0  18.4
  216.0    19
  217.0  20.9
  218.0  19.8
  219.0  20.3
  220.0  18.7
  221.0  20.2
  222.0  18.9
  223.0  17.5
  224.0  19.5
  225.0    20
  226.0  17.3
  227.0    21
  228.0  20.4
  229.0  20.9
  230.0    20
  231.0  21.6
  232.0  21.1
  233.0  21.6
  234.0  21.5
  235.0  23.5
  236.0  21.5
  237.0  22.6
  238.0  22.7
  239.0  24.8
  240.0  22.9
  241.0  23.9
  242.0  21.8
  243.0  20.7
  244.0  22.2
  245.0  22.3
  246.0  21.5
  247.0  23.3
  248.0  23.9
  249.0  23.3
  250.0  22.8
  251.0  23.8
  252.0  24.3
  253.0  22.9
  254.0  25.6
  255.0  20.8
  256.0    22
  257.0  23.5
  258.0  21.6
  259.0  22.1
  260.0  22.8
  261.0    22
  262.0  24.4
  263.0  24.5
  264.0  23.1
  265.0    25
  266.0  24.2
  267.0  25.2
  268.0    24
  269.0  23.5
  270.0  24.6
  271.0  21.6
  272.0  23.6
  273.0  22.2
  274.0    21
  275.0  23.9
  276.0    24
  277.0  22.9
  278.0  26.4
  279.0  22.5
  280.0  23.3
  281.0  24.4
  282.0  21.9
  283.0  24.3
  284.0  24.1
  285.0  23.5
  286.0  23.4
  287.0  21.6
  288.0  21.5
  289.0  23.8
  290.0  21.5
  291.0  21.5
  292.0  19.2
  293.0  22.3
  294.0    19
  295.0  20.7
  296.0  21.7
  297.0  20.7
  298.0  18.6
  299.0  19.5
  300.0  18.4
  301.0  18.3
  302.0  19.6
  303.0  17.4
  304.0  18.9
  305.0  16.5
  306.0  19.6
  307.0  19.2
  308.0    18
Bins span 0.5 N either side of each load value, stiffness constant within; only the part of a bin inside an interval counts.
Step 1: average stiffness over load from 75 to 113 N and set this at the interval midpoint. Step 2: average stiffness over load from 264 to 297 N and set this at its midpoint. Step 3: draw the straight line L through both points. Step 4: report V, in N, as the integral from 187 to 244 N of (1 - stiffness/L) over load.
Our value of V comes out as 5.8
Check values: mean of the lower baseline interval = 19.8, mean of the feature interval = 19.6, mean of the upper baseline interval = 22.9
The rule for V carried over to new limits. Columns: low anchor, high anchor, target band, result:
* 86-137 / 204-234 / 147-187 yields 3.5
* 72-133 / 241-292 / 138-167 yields 2.7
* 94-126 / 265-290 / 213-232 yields 2.2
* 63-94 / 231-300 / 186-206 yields 3.7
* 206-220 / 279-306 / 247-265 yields -2.6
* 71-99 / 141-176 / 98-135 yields -1.7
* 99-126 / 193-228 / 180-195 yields 1.7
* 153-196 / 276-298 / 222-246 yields -1.4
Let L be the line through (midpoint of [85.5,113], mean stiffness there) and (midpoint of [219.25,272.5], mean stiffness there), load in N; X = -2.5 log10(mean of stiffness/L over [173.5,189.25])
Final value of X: 0.201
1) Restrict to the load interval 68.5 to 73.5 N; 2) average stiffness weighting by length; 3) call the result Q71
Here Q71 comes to 21.7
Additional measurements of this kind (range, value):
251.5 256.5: 23.1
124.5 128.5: 20.2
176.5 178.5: 18.2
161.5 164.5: 18.1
